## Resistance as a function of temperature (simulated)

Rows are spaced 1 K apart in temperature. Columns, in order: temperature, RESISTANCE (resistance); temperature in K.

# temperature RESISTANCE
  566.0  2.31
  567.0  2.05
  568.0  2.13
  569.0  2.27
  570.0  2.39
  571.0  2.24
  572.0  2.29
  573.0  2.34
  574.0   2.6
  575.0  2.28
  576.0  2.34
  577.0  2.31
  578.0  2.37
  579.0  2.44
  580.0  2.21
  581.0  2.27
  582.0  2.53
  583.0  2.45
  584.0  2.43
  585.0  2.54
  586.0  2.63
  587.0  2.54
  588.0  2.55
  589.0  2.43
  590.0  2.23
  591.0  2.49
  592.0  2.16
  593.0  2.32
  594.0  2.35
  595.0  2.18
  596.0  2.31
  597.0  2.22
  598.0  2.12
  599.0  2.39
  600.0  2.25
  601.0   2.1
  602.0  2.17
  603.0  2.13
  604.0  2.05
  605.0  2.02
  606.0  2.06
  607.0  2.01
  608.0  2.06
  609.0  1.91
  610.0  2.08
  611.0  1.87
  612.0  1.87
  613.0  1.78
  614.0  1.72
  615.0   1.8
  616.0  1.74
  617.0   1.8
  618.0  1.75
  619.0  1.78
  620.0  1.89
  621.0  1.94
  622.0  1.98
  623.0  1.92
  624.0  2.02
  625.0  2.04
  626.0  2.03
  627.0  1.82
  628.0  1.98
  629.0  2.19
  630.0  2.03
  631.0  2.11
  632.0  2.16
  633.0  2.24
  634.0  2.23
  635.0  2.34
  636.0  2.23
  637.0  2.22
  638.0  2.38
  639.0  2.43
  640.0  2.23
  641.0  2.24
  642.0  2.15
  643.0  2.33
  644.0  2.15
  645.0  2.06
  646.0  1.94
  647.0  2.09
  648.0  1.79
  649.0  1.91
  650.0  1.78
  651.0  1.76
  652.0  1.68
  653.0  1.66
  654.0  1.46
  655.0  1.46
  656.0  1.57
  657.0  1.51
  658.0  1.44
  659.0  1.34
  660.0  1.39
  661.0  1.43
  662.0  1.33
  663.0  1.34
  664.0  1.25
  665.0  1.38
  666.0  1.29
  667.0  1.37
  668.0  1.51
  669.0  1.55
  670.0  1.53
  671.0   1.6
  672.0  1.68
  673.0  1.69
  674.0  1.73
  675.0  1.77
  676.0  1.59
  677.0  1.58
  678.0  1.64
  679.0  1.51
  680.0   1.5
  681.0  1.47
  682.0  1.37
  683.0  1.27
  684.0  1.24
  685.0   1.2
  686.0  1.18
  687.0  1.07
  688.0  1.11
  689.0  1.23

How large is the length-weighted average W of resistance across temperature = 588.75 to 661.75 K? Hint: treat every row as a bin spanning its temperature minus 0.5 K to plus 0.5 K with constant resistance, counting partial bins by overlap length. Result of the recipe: 1.99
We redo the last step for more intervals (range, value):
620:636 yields 2.07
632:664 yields 1.87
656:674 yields 1.46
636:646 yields 2.23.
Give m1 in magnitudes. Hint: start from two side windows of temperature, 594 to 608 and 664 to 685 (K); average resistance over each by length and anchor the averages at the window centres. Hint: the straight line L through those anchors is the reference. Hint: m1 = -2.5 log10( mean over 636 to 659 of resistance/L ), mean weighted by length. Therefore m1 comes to -0.10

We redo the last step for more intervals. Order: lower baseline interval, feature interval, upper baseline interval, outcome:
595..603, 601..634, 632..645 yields 0.13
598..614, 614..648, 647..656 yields -0.12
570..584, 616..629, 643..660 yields 0.03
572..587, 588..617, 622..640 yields 0.09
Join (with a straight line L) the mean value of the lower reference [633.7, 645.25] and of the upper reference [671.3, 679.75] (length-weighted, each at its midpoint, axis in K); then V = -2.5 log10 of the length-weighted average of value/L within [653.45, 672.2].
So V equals 0.273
